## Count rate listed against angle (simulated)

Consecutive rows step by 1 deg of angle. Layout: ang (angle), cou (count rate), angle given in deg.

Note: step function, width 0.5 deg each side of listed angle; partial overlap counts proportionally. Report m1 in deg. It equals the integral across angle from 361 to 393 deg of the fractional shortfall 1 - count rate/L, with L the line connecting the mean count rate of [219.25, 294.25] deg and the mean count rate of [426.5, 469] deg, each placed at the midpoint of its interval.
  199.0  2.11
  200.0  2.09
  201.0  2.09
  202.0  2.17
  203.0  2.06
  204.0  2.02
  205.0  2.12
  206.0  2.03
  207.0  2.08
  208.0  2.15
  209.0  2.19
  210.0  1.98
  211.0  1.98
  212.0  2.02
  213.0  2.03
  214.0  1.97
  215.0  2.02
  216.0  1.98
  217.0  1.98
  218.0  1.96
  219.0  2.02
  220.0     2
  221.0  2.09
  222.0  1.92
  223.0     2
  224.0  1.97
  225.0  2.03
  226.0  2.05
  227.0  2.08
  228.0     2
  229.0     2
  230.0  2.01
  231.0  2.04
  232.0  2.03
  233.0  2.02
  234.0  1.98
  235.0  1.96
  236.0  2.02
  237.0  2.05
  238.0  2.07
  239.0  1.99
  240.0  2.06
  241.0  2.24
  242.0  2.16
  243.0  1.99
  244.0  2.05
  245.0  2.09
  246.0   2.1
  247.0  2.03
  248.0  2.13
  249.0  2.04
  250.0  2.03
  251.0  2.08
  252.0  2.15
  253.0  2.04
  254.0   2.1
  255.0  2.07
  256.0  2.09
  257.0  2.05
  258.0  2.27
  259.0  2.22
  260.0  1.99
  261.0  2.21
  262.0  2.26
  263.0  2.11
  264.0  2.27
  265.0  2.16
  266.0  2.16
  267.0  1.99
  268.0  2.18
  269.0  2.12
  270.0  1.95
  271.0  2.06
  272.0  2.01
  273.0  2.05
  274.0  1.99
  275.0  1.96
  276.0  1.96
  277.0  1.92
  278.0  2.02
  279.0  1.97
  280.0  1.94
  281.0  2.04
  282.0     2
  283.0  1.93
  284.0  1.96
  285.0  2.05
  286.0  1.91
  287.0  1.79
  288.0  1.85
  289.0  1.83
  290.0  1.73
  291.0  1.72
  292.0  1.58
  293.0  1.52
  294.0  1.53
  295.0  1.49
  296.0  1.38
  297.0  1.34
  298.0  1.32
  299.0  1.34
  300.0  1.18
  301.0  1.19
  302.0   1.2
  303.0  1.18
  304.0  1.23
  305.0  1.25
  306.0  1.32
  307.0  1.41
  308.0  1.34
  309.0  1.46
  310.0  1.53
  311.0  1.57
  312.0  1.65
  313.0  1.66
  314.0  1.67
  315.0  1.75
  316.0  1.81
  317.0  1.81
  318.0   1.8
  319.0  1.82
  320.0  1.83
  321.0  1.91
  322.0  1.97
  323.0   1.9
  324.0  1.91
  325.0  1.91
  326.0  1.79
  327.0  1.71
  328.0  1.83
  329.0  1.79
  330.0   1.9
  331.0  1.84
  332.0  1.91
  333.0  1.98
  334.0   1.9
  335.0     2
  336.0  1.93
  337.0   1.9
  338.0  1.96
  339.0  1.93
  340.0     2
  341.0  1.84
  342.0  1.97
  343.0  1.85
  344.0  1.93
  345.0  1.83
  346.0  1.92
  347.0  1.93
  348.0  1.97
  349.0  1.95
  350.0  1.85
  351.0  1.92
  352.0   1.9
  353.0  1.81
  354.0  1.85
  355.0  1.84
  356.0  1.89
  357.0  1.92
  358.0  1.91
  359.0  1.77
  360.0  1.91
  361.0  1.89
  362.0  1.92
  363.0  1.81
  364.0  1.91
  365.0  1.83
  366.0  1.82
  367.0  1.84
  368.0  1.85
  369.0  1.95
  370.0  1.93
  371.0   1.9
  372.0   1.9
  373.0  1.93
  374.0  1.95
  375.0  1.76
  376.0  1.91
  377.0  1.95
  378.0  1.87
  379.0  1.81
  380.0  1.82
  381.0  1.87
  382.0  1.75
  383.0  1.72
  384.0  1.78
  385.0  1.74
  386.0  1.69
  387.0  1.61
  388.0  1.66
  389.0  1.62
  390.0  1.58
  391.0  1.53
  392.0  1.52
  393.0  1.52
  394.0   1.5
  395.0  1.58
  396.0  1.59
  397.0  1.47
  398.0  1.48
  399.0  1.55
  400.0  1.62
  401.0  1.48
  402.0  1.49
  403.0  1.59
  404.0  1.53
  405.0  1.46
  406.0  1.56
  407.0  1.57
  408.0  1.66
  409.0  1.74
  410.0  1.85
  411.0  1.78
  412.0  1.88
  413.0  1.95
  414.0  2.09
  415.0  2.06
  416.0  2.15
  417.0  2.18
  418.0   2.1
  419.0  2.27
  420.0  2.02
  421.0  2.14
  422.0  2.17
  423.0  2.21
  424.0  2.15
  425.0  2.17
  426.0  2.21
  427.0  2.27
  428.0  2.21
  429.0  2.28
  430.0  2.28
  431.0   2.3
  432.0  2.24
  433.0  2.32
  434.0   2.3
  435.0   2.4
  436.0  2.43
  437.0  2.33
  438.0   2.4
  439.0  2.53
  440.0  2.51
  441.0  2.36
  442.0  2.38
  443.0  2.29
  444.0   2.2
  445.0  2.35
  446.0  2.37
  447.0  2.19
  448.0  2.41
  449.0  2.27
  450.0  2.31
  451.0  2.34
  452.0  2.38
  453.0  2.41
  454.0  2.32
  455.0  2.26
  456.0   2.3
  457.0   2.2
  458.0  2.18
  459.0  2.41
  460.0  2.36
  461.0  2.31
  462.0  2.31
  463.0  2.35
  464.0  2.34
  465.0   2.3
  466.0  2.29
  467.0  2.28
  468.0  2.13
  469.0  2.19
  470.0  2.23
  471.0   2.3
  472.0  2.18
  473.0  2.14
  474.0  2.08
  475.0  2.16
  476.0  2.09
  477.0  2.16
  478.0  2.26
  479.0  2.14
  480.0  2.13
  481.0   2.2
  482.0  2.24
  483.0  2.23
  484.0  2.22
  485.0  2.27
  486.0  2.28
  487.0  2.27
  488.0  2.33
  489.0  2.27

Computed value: 5.9 deg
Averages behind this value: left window 2.02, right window 2.32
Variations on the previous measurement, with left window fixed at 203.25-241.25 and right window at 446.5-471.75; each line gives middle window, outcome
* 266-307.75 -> 7.5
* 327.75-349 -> 2.4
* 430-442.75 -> -0.6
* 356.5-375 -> 2.6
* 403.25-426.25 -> 3.1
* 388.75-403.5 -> 4.5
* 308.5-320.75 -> 2.5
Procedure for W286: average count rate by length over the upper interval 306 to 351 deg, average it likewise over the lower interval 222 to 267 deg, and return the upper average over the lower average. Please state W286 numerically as 0.9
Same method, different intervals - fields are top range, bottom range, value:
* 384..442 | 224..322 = 1.03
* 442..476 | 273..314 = 1.39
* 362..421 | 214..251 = 0.87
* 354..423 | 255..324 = 1.00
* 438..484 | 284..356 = 1.32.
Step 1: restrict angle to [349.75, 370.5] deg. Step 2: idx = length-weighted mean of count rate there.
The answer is 1.87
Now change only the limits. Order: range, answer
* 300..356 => 1.76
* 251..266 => 2.14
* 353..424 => 1.8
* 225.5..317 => 1.87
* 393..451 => 2.04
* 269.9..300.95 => 1.77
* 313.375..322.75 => 1.82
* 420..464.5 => 2.3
